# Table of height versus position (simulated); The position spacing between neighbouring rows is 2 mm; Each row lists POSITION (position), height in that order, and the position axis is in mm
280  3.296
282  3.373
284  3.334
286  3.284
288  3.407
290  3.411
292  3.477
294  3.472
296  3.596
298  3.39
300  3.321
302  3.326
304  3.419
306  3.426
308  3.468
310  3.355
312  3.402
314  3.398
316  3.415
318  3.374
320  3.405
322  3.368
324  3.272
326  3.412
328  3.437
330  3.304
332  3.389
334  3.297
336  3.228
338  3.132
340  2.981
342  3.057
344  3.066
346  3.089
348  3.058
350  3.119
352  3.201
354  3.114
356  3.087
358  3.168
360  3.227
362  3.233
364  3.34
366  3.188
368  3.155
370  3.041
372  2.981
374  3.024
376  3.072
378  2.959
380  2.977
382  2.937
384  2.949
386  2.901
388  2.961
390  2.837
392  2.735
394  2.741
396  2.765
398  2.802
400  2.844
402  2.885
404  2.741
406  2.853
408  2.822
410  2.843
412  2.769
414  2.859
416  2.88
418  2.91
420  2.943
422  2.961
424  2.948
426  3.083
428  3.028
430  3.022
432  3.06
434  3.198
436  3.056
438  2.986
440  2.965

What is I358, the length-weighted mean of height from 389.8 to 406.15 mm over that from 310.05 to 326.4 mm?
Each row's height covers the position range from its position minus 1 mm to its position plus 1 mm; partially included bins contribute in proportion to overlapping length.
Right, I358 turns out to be 0.83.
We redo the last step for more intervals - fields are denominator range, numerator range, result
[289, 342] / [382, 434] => 0.86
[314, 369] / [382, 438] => 0.90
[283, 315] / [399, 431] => 0.85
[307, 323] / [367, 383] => 0.89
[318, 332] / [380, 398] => 0.85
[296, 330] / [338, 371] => 0.92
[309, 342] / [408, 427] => 0.88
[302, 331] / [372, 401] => 0.85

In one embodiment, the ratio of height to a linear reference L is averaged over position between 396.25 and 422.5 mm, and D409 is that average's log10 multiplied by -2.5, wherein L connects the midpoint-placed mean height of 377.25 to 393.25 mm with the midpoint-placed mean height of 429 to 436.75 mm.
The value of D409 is 0.05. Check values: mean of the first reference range 2.9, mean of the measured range 2.85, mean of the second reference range 3.08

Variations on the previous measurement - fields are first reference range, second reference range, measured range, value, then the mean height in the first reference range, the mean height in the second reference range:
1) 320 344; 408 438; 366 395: 0.05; 3.26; 2.96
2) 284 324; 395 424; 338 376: 0.00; 3.4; 2.85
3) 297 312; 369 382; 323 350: 0.00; 3.39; 3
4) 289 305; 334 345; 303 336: -0.04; 3.43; 3.11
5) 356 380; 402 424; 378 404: 0.05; 3.12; 2.86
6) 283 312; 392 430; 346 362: 0.00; 3.41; 2.87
